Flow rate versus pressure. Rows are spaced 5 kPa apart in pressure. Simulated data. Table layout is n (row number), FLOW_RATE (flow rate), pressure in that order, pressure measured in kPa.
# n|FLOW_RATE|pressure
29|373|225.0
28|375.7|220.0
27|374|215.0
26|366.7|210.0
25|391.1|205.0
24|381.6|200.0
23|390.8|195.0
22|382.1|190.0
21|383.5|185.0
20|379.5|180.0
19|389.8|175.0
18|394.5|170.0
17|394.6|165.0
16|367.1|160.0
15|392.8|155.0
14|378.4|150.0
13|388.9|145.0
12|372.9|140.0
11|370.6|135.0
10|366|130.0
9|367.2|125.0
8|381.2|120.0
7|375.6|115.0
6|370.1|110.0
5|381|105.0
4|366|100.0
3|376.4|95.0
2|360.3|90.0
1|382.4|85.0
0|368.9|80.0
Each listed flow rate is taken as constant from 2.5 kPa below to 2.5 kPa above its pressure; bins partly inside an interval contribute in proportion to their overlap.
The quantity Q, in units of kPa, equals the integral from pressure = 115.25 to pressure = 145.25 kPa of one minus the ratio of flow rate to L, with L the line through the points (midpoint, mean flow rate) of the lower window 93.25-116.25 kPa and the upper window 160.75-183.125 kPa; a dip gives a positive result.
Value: 0.4 kPa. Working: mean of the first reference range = 374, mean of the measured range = 373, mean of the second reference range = 388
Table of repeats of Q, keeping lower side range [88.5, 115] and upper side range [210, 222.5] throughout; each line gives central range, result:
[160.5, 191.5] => -1.13 kPa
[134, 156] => -0.49 kPa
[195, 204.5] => -0.33 kPa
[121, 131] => 0.08 kPa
